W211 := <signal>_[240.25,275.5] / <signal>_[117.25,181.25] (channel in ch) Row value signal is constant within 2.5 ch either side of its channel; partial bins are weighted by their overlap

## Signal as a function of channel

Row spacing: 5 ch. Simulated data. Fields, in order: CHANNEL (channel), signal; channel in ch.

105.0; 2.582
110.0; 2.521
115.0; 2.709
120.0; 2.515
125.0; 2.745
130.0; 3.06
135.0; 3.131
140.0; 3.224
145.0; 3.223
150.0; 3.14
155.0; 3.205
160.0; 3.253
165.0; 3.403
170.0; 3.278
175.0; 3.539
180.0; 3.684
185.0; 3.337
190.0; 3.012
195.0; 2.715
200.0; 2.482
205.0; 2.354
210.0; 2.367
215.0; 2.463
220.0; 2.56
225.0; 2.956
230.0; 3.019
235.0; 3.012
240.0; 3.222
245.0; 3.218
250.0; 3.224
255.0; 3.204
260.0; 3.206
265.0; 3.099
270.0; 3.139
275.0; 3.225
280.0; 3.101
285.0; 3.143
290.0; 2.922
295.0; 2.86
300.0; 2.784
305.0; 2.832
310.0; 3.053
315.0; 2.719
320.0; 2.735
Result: 1.0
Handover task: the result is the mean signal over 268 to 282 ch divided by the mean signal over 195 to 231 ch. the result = 1.22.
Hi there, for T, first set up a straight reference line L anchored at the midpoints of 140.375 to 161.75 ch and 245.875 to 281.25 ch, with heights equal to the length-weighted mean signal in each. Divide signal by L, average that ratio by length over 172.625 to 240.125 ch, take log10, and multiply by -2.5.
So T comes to 0.11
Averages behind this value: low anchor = 3.21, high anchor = 3.18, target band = 2.9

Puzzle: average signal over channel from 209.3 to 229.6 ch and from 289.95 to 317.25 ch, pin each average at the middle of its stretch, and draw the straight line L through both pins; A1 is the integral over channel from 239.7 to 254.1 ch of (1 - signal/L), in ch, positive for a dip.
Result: -2.7 ch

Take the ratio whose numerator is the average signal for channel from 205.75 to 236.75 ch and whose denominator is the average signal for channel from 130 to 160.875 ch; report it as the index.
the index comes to 0.85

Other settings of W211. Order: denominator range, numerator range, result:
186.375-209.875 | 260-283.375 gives 1.19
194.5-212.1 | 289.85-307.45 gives 1.16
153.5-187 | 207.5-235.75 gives 0.80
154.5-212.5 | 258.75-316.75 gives 0.99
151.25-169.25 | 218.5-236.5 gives 0.88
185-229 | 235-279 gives 1.19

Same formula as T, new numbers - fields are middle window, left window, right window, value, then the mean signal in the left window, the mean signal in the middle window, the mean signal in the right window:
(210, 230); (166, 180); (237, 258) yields 0.23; 3.46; 2.67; 3.21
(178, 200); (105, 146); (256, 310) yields -0.06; 2.86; 3.1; 3.04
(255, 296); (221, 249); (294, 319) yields -0.06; 3.06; 3.1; 2.84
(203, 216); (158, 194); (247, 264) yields 0.34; 3.33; 2.39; 3.2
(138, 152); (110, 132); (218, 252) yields -0.15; 2.72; 3.2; 3.03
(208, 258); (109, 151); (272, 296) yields 0.03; 2.92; 2.93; 3.06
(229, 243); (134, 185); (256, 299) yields 0.02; 3.31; 3.1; 3.08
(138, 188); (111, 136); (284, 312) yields -0.18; 2.8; 3.33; 2.92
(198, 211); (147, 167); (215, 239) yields 0.24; 3.25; 2.4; 2.86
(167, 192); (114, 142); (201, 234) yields -0.22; 2.9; 3.38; 2.63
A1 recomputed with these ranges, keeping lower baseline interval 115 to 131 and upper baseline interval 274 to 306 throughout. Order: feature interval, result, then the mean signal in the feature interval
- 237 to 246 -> -0.9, 3.21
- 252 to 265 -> -1.1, 3.19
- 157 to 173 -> -3.0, 3.32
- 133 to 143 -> -1.5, 3.18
